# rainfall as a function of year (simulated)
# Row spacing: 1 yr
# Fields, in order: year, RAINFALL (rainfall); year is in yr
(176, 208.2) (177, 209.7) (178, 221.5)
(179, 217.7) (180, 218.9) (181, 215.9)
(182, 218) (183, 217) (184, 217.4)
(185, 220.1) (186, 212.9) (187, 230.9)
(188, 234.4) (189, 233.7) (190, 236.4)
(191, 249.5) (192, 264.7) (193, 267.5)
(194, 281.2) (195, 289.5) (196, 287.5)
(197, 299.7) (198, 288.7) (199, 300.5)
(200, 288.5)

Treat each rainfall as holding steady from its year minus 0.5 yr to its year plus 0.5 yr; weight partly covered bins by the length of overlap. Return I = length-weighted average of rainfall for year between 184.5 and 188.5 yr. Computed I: 225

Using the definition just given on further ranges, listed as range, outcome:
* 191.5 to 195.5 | 276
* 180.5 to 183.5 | 217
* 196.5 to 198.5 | 294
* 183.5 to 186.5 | 217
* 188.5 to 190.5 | 235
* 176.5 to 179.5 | 216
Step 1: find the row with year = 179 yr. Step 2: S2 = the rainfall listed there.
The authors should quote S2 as 217.7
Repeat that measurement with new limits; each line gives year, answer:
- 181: 215.9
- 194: 281.2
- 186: 212.9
